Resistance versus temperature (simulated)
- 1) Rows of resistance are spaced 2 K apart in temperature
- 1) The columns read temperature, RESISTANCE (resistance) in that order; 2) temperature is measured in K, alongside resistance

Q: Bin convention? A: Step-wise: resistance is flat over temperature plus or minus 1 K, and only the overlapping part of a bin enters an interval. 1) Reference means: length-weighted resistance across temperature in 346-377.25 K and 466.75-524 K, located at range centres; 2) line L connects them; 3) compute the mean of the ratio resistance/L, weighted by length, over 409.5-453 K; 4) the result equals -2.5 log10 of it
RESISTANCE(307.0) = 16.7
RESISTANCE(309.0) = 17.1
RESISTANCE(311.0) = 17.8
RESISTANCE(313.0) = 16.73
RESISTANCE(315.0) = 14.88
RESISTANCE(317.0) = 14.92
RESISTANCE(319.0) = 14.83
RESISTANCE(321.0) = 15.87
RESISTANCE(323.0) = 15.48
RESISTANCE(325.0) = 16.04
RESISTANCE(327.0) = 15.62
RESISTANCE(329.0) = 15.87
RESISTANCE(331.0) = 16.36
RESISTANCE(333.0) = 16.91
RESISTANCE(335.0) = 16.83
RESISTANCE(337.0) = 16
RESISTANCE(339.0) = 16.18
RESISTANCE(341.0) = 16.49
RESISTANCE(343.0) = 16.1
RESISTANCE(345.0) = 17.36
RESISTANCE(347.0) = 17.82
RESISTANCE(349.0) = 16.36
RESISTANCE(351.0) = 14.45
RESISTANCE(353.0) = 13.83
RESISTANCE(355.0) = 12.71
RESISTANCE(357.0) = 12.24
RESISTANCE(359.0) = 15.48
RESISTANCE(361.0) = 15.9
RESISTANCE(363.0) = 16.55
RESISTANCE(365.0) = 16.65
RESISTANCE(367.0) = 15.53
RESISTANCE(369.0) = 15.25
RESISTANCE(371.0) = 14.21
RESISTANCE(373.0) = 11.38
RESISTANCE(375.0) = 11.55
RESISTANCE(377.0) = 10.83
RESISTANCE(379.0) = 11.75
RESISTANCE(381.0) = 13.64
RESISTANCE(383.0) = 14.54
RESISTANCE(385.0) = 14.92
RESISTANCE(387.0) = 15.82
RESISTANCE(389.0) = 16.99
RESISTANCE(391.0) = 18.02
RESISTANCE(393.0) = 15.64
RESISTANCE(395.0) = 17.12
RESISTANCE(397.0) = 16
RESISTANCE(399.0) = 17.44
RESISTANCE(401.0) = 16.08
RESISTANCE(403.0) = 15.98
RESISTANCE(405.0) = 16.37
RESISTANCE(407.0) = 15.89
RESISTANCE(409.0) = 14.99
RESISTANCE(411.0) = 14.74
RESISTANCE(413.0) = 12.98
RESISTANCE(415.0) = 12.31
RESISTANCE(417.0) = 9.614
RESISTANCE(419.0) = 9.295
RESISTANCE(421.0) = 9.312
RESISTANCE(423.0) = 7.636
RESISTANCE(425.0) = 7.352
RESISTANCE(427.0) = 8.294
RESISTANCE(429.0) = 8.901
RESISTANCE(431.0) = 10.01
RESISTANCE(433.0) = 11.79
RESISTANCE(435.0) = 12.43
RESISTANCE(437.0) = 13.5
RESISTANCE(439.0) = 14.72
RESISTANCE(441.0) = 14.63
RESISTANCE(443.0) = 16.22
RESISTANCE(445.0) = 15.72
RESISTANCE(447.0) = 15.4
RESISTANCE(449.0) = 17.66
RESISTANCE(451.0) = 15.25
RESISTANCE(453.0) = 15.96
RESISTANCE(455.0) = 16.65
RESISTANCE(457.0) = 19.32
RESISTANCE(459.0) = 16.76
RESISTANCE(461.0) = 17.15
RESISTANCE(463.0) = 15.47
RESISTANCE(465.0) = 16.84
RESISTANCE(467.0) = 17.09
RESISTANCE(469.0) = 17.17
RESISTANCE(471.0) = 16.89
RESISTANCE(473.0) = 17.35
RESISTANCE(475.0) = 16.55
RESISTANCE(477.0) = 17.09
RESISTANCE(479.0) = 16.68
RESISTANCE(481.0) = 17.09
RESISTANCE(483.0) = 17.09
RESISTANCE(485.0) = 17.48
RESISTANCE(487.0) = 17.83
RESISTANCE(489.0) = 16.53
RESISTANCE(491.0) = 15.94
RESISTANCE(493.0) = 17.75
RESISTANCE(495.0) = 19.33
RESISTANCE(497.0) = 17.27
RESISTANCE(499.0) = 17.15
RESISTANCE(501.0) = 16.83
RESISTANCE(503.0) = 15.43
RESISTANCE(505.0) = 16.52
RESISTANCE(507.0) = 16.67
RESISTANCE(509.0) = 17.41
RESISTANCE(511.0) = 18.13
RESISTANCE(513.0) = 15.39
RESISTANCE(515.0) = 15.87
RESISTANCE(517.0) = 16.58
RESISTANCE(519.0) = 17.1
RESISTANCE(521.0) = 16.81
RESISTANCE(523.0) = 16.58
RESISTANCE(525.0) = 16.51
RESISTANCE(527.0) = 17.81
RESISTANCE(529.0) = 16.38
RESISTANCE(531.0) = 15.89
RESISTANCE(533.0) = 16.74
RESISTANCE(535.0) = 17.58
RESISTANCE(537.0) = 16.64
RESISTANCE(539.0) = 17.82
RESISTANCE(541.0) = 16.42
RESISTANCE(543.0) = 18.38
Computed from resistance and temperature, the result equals 0.265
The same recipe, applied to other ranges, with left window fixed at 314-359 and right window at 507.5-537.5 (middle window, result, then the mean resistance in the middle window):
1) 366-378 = 0.20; 13.1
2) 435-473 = 0.01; 16.2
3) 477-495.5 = -0.05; 17.2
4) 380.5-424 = 0.12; 14.3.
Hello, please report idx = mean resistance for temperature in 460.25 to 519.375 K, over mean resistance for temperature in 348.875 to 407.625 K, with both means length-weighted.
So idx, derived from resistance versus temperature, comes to 1.13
